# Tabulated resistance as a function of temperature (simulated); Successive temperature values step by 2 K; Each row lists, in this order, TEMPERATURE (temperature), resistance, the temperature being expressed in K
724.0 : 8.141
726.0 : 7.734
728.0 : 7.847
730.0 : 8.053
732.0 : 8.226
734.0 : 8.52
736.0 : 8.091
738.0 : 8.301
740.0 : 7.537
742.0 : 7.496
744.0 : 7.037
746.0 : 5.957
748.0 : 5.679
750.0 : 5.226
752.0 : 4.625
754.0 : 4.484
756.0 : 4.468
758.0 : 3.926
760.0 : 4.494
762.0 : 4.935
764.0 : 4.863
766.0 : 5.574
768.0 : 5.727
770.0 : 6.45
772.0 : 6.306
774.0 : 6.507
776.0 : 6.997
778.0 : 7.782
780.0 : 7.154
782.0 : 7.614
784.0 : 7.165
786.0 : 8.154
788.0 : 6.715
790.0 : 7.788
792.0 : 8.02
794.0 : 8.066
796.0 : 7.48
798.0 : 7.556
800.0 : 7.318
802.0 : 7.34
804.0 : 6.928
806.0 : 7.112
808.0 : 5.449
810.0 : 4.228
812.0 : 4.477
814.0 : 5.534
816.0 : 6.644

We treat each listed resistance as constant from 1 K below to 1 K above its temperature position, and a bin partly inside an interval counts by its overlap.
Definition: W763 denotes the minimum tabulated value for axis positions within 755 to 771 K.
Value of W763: 3.926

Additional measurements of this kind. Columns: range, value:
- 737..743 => 7.496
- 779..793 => 6.715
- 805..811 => 4.228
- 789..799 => 7.48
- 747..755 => 4.484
